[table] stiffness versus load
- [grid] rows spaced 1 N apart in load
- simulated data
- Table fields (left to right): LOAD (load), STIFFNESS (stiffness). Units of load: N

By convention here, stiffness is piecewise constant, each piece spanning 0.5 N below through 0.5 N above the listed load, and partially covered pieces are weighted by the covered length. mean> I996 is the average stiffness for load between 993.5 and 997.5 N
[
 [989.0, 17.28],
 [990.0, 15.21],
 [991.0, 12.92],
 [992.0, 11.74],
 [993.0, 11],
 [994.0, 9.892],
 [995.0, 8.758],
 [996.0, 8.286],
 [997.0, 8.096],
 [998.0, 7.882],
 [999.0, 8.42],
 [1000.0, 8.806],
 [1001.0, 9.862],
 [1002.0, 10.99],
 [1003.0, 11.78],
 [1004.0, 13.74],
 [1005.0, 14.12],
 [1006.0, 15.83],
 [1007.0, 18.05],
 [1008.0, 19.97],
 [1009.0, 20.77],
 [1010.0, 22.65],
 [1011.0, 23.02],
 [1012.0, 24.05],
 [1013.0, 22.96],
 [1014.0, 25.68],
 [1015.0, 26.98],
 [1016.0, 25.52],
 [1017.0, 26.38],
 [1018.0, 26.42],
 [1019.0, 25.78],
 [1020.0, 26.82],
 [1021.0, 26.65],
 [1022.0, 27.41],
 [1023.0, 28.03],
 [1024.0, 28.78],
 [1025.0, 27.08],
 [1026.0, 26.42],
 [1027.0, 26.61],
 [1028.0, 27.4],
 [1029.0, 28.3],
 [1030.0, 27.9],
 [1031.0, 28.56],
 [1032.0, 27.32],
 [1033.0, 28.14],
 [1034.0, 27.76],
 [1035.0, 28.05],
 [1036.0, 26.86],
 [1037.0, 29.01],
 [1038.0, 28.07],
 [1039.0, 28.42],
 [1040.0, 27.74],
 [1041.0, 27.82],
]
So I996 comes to 8.76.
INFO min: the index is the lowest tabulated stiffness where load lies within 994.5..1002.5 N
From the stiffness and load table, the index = 7.882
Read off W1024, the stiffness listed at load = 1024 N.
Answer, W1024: 28.78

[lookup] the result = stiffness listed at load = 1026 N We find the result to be 26.42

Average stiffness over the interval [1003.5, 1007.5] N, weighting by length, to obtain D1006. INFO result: 15.4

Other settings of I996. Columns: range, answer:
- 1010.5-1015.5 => 24.5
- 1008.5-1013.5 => 22.7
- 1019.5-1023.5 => 27.2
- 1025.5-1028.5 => 26.8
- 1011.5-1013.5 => 23.5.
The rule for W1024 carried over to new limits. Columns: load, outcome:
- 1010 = 22.65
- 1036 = 26.86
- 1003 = 11.78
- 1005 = 14.12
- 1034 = 27.76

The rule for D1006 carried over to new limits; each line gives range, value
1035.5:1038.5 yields 28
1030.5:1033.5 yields 28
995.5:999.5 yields 8.17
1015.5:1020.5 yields 26.2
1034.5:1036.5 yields 27.5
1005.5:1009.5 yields 18.7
